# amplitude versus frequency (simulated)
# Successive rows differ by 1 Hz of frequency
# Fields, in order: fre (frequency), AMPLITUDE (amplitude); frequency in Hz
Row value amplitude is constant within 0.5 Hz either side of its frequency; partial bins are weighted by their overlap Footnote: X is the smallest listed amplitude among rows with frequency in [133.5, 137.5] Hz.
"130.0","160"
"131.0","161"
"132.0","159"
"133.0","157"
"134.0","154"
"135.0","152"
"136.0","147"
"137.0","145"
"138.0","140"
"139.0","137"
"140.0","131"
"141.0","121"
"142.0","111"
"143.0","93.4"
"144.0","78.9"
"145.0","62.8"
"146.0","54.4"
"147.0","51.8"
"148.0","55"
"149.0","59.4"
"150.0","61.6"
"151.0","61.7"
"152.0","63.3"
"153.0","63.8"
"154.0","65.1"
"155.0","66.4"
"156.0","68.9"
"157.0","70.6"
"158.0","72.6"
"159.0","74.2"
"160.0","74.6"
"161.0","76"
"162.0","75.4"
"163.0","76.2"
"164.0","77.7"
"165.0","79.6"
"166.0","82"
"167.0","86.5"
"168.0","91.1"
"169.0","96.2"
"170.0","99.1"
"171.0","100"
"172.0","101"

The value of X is 145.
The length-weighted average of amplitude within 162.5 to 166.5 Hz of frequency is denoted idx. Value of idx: 78.9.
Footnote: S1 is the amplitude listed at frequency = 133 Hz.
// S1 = 157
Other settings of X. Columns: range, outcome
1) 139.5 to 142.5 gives 111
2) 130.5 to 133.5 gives 157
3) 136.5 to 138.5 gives 140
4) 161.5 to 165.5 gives 75.4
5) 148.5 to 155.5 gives 59.4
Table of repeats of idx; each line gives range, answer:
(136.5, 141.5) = 135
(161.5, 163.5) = 75.8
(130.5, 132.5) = 160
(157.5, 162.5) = 74.6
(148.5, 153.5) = 62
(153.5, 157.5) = 67.8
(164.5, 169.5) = 87.1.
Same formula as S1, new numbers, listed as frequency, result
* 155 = 66.4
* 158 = 72.6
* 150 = 61.6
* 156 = 68.9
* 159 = 74.2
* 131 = 161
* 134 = 154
